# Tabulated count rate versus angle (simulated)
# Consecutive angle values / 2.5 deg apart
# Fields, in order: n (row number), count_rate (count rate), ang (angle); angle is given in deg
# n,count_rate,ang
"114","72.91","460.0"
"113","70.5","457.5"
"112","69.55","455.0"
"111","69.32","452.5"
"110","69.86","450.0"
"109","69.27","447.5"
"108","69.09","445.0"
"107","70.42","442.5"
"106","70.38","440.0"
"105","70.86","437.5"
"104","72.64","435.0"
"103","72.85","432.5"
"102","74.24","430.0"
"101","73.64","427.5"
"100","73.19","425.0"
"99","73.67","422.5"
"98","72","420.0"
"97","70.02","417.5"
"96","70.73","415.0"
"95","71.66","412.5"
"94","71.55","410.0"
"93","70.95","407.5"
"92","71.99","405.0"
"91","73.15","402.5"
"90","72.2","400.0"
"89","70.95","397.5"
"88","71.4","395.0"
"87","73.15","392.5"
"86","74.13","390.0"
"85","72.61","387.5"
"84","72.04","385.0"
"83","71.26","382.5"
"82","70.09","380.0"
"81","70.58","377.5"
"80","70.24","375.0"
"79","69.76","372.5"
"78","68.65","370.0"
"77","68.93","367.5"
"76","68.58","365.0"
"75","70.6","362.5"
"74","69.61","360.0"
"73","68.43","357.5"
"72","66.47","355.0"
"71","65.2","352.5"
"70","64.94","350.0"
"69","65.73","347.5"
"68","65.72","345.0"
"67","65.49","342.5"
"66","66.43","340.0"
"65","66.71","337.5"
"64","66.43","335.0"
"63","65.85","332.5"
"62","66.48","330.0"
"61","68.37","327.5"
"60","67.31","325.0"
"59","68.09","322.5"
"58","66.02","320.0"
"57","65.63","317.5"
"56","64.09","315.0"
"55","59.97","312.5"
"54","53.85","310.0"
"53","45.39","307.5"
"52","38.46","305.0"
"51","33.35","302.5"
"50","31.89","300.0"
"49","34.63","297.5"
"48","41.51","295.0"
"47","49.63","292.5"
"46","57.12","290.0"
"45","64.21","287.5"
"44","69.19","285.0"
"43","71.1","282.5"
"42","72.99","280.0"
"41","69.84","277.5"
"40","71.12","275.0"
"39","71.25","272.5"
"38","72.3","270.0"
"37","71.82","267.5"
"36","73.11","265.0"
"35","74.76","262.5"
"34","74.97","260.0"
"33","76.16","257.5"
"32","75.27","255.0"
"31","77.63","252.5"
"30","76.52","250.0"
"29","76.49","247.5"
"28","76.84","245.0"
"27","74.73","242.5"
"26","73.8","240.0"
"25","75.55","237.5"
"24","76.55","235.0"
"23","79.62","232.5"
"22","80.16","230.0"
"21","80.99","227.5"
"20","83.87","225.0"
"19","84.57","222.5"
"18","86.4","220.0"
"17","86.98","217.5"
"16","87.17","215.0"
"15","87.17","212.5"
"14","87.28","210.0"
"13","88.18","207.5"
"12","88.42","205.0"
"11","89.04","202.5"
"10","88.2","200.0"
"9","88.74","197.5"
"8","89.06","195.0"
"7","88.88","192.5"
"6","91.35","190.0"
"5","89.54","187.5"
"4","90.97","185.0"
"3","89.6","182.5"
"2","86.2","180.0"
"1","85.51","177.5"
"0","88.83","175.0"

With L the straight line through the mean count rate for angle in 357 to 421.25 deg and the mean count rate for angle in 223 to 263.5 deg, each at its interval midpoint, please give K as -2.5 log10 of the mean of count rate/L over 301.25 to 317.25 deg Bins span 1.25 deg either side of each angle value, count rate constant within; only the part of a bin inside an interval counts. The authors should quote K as 0.43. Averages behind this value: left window 77.3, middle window 50.2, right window 71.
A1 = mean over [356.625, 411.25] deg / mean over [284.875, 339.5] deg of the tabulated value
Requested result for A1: 1.26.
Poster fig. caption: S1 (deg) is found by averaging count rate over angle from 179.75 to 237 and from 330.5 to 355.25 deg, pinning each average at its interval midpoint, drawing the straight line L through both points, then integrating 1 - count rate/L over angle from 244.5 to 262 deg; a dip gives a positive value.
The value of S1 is 0.7 deg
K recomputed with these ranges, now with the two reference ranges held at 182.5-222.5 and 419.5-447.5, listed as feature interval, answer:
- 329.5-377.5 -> 0.15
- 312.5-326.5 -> 0.21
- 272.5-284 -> 0.17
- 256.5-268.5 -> 0.14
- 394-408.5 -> 0.04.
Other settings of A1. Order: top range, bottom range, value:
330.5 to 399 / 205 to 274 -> 0.87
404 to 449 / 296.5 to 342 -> 1.25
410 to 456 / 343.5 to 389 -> 1.04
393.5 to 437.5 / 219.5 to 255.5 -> 0.92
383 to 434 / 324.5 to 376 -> 1.07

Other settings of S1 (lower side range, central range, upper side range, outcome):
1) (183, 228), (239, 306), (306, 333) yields 7.86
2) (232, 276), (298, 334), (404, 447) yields 8.46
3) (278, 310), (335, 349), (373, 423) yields -1.23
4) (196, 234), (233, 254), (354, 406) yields 1.77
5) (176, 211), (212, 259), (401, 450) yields 3.26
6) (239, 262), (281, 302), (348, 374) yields 6.06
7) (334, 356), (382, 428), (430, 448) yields -1.93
